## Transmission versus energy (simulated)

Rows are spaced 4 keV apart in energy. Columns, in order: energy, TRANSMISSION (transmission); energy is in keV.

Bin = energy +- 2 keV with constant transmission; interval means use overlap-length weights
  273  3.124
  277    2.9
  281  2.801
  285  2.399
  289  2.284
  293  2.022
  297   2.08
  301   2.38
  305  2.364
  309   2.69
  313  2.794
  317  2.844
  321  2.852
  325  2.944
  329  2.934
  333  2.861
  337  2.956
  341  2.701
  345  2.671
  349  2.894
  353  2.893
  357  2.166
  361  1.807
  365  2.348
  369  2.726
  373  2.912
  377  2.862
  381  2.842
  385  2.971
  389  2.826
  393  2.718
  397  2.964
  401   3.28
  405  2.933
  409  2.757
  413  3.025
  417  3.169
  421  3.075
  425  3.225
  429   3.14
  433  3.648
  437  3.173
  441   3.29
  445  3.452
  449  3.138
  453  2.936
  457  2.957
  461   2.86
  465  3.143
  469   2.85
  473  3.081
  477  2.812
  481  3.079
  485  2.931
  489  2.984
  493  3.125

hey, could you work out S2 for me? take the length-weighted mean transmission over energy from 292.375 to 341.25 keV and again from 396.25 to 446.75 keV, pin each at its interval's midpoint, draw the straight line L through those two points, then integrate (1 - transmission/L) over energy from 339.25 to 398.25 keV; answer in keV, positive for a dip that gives 4.68 keV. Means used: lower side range 2.66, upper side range 3.17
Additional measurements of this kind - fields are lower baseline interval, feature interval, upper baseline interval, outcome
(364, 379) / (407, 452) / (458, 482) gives -4.89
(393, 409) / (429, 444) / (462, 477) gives -1.83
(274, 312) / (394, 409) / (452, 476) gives -1.15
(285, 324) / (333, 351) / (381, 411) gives -1.01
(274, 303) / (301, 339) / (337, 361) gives -3.77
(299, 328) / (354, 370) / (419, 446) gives 3.63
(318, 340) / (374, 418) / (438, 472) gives 0.89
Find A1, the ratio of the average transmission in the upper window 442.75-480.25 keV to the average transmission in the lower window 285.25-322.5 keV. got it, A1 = 1.2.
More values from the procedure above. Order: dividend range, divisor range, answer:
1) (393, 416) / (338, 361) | 1.14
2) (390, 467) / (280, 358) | 1.18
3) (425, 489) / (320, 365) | 1.16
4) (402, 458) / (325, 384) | 1.17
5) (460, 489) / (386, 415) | 1.01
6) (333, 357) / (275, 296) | 1.13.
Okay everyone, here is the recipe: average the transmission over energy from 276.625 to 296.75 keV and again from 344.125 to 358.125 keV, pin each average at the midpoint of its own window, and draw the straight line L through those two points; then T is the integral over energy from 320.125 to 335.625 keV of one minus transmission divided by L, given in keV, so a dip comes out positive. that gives -1.9 keV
